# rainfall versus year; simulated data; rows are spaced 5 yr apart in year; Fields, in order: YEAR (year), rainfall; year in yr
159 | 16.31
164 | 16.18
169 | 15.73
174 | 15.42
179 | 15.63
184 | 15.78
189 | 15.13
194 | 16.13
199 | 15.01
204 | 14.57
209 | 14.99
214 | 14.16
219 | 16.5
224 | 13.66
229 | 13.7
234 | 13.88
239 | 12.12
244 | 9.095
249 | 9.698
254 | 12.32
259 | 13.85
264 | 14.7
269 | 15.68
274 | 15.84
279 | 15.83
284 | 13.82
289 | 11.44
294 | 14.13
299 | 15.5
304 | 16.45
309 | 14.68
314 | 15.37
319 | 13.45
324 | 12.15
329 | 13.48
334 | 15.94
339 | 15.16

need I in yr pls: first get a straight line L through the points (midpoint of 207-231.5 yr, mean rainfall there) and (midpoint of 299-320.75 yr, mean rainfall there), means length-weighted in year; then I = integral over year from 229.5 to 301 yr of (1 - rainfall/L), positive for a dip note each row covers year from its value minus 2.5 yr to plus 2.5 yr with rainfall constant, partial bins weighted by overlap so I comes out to 6.9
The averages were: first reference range 14.6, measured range 13.4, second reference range 15.1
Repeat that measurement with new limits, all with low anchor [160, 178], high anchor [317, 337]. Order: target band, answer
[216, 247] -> 3.9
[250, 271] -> 1.2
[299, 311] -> -1.3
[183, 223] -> 0.4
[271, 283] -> -1.0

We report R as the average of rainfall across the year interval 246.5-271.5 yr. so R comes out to 13.2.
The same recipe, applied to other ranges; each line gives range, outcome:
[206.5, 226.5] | 14.8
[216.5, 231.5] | 14.6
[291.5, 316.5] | 15.2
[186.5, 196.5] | 15.6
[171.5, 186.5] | 15.6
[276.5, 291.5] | 13.7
